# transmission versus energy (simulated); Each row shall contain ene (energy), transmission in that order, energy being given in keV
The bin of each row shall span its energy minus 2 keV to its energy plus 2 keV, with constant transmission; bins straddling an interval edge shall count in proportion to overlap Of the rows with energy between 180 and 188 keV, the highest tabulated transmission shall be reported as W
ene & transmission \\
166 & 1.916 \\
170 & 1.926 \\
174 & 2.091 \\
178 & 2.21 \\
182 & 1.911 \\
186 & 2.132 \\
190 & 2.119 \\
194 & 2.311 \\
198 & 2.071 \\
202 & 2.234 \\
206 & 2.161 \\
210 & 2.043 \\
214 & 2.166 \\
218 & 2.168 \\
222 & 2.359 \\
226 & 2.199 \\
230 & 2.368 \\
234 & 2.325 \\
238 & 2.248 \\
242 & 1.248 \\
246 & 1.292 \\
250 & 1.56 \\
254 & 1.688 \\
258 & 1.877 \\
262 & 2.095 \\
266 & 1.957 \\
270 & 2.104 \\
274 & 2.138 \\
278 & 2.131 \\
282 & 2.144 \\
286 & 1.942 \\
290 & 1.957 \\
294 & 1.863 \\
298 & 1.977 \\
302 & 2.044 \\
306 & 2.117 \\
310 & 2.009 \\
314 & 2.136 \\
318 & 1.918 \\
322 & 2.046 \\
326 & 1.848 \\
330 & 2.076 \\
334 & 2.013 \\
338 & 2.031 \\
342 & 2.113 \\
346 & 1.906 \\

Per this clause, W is 2.132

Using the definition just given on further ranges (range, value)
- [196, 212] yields 2.234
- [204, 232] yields 2.368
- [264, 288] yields 2.144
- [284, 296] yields 1.957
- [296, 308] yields 2.117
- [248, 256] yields 1.688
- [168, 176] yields 2.091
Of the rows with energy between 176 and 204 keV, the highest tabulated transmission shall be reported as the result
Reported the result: 2.311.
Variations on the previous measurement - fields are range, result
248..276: 2.138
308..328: 2.136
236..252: 2.248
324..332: 2.076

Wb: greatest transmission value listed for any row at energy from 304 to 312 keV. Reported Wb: 2.117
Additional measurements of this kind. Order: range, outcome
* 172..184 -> 2.21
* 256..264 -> 2.095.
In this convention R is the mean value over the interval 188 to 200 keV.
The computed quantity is 2.17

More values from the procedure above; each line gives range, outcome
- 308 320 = 2.02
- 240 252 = 1.37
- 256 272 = 2.01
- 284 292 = 1.95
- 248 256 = 1.62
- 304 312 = 2.06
